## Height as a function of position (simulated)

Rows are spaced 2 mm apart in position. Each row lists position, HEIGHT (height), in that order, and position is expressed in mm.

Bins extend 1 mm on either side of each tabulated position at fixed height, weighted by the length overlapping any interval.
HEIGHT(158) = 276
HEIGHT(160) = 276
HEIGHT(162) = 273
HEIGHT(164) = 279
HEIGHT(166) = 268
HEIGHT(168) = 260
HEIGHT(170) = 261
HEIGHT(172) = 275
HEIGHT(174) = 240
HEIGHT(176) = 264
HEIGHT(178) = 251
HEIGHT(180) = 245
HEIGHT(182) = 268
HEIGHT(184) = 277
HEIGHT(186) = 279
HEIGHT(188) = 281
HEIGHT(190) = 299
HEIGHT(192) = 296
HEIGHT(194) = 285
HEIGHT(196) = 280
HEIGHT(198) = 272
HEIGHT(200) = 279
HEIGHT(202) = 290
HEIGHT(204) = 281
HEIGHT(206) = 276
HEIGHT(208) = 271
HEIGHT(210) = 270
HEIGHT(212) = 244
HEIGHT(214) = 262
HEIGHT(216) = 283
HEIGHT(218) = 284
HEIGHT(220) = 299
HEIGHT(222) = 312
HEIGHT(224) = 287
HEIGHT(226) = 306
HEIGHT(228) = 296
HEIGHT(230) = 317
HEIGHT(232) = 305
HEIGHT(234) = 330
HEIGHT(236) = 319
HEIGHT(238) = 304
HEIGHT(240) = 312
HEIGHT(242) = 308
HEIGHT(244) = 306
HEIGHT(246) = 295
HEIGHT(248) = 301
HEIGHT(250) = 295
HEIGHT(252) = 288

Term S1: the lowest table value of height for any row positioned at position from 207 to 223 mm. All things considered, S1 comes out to 244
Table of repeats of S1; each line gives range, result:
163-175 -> 240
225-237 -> 296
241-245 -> 306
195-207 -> 272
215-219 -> 283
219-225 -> 287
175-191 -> 245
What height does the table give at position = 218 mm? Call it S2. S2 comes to 284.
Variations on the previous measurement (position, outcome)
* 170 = 261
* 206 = 276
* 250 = 295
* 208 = 271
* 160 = 276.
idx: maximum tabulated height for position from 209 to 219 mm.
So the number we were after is 284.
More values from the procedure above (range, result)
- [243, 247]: 306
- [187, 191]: 299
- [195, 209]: 290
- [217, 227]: 312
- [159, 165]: 279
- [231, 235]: 330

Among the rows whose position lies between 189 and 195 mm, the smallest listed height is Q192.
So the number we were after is 285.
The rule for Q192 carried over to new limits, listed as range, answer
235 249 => 295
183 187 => 277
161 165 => 273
